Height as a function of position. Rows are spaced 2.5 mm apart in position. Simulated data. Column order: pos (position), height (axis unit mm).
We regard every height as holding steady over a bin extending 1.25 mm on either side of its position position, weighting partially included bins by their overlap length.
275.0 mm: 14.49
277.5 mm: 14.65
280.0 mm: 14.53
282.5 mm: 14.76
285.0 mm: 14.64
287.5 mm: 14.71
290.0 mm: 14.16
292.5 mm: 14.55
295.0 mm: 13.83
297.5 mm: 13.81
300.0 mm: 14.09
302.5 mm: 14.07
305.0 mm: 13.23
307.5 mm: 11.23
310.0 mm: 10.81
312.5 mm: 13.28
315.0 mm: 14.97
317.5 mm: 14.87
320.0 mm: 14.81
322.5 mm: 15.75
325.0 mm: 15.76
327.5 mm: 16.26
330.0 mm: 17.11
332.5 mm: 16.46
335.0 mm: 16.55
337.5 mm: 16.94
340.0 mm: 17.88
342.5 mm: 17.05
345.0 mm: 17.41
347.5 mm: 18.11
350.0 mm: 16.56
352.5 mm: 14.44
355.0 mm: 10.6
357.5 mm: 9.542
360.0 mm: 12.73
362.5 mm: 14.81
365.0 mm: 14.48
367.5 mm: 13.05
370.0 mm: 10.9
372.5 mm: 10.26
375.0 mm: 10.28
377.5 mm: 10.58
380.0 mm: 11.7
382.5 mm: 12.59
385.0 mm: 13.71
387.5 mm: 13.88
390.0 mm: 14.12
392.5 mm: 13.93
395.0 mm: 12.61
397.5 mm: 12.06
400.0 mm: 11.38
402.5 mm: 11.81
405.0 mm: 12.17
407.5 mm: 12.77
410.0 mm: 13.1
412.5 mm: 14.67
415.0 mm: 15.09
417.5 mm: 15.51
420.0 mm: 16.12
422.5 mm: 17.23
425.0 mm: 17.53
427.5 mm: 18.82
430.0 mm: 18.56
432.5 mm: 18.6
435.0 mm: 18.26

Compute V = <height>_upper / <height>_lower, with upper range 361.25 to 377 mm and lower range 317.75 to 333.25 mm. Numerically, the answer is 0.77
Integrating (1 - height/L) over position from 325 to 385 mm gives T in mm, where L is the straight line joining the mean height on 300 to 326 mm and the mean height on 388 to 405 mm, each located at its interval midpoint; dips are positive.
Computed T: -4.1 mm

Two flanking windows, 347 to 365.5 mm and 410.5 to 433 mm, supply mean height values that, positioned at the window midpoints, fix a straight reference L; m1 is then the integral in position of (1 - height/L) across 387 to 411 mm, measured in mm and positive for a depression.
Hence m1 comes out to 4.5 mm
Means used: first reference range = 13.7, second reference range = 16.7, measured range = 12.7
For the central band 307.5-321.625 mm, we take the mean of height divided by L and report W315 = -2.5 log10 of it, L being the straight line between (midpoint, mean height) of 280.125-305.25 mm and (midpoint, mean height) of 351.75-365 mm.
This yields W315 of 0.007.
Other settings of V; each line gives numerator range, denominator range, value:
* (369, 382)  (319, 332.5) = 0.68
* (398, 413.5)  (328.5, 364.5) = 0.82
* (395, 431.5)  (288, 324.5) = 1.06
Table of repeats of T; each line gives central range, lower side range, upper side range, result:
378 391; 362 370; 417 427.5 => 1.46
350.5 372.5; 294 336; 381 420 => 2.09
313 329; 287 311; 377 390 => -2.50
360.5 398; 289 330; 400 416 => 2.23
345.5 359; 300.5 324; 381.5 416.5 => -0.57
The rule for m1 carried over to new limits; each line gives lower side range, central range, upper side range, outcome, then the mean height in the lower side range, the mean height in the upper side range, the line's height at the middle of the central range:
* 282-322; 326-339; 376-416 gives -3.0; 13.9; 12.9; 13.5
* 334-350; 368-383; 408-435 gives 5.2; 17.3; 16.5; 16.9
